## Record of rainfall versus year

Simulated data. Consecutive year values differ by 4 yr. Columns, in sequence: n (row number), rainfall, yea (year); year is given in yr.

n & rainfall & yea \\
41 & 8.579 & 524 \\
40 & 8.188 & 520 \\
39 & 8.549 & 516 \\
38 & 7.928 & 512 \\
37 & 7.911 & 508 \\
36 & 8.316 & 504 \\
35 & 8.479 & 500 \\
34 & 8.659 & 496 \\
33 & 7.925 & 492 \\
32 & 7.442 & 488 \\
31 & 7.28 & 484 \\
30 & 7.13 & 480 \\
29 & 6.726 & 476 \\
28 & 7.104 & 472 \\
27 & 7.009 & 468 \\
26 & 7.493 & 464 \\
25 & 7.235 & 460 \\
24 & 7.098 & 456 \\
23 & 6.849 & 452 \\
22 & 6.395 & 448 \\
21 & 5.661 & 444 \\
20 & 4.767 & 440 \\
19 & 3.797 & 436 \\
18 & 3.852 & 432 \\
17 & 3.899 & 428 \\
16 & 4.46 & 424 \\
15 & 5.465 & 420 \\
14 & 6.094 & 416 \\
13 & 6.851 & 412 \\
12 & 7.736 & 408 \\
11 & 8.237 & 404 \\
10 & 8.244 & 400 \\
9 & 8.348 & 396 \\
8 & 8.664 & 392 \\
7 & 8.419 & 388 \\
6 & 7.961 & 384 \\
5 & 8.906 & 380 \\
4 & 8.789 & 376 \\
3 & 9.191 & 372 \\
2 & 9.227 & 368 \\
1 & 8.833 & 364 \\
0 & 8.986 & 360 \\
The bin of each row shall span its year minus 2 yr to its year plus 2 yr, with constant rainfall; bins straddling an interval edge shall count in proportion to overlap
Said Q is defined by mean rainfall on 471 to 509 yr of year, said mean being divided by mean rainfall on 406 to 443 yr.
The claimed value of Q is 1.5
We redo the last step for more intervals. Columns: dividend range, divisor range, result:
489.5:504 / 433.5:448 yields 1.68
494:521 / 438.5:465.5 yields 1.27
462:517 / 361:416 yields 0.92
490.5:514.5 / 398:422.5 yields 1.17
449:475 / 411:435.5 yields 1.43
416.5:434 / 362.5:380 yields 0.51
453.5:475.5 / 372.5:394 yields 0.83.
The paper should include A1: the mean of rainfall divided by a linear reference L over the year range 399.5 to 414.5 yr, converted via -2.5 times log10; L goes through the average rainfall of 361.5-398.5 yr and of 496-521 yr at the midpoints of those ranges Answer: 0.13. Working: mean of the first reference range 8.7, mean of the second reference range 8.26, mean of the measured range 7.66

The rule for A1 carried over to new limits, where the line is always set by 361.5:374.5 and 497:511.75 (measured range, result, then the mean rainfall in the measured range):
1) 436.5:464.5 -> 0.331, 6.3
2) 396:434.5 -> 0.383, 6.18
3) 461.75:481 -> 0.188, 7.09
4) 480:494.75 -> 0.107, 7.55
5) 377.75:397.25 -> 0.060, 8.47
